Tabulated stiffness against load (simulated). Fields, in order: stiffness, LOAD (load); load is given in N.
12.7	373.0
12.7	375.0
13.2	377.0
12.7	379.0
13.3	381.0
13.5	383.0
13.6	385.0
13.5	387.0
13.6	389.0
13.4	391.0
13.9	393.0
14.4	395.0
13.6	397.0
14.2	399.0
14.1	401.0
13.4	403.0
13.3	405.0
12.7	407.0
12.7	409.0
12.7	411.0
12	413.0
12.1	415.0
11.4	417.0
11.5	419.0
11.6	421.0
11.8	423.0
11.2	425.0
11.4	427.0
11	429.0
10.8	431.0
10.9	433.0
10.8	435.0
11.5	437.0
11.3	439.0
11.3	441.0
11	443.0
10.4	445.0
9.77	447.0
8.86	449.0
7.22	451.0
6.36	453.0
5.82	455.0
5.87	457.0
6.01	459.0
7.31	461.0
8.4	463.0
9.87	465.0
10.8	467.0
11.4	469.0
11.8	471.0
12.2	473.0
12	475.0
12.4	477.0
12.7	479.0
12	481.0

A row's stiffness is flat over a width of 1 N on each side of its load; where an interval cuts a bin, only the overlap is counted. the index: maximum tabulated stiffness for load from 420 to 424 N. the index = 11.8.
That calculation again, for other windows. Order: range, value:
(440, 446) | 11.3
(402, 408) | 13.4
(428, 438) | 11.5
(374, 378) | 13.2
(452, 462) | 7.31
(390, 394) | 13.9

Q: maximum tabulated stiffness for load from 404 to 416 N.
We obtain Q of 13.3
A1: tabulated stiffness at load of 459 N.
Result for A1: 6.01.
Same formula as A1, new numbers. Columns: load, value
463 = 8.4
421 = 11.6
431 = 10.8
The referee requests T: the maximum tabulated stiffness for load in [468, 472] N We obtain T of 11.8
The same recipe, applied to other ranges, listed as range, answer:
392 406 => 14.4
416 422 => 11.6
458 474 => 12.2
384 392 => 13.6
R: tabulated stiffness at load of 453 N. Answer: 6.36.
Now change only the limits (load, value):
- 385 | 13.6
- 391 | 13.4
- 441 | 11.3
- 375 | 12.7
